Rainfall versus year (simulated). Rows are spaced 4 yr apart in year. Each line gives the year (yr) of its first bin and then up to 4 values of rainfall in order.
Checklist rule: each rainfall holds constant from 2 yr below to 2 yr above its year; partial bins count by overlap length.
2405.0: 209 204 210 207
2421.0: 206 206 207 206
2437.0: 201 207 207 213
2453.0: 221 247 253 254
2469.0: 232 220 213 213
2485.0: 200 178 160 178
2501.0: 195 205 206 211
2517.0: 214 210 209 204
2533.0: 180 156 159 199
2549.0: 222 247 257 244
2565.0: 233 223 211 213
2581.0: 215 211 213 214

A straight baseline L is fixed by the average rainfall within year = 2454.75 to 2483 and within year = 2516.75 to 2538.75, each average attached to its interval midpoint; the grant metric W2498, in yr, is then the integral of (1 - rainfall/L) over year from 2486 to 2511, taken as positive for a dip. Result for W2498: 3.0 yr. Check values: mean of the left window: 233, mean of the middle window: 188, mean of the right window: 194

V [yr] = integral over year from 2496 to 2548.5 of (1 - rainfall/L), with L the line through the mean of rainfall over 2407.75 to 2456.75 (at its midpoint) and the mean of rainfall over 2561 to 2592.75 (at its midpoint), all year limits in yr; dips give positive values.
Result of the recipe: 4.8 yr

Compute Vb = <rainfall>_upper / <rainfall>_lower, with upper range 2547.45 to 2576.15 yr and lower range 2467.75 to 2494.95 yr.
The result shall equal 1.2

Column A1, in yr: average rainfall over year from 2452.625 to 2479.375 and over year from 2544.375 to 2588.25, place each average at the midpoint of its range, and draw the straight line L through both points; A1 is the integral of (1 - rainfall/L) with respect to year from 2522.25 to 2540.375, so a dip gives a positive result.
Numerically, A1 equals 3.39 yr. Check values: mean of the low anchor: 235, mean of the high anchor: 225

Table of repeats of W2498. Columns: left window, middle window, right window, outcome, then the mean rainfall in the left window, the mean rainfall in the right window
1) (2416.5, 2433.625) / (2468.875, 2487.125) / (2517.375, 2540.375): -1.4 yr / 206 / 191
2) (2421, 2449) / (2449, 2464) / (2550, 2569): -1.8 yr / 206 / 242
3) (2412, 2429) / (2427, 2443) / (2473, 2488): 0.2 yr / 207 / 208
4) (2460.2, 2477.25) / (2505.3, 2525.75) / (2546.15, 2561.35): 2.4 yr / 235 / 240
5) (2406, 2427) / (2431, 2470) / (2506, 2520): -3.0 yr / 207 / 210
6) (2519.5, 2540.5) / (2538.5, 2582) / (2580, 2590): -3.8 yr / 189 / 213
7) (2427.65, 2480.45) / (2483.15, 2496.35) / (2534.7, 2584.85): 2.4 yr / 222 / 215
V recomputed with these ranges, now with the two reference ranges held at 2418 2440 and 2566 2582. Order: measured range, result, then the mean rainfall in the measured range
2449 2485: -3.55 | 229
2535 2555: 1.66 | 197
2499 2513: 0.53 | 203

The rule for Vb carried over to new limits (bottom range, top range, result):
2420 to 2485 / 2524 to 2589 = 0.97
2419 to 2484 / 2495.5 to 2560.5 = 0.93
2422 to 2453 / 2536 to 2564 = 1.03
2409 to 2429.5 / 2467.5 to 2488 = 1.03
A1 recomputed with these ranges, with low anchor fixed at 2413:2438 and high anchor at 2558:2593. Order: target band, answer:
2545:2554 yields -0.3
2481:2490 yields 0.7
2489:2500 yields 2.1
